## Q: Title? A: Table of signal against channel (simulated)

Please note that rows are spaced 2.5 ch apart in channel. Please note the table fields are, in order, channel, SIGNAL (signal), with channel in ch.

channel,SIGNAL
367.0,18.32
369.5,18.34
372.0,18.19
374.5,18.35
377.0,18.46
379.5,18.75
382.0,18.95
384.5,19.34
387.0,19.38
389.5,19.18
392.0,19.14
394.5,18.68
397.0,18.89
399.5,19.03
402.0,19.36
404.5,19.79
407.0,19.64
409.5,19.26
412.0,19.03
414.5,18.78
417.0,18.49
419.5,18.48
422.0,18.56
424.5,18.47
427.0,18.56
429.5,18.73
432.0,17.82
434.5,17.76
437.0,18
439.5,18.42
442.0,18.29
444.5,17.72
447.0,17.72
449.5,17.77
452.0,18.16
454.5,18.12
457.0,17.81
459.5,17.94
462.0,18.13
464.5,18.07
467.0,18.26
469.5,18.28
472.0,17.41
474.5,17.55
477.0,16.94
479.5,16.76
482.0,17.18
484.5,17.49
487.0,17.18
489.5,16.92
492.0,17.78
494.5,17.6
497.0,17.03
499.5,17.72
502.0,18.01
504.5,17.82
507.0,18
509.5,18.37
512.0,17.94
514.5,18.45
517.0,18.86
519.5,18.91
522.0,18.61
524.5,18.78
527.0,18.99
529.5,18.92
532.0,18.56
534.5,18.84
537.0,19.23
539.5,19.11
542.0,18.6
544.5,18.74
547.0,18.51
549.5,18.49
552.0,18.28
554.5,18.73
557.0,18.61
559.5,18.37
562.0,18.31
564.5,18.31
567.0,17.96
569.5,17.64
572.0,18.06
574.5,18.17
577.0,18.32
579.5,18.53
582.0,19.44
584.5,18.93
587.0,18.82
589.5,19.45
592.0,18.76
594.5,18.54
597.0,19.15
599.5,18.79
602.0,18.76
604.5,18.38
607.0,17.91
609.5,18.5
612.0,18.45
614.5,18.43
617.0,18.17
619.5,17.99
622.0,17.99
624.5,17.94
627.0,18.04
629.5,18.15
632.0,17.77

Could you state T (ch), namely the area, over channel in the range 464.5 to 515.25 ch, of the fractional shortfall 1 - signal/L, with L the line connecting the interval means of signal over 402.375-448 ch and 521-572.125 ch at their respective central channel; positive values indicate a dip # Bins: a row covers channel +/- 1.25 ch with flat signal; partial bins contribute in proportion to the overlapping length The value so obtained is 2.5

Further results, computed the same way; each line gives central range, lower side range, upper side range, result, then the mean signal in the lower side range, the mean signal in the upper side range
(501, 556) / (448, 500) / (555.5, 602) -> -1.4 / 17.6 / 18.6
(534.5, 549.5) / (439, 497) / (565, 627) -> -0.6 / 17.7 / 18.5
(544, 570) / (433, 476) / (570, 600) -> 0.3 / 18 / 18.7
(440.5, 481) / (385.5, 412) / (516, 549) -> 2.6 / 19.2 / 18.8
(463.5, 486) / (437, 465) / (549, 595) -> 0.7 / 18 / 18.5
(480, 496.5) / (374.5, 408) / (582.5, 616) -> 1.4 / 19.1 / 18.7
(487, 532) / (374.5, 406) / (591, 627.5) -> 1.3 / 19.1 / 18.4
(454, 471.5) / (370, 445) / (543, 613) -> 0.6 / 18.7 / 18.5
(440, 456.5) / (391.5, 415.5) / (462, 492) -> 0.2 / 19.2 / 17.5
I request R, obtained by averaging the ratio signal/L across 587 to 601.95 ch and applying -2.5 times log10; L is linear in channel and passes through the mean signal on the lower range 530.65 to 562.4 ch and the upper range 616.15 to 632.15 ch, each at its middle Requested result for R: -0.04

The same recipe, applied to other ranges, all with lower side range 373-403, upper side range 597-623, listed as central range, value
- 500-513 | 0.04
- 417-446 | 0.03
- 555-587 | 0.00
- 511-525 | 0.00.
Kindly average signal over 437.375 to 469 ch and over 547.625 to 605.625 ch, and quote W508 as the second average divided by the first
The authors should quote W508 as 1.03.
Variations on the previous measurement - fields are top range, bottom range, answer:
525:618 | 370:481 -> 1.01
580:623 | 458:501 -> 1.06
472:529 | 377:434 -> 0.95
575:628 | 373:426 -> 0.98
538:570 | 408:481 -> 1.02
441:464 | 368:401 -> 0.95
